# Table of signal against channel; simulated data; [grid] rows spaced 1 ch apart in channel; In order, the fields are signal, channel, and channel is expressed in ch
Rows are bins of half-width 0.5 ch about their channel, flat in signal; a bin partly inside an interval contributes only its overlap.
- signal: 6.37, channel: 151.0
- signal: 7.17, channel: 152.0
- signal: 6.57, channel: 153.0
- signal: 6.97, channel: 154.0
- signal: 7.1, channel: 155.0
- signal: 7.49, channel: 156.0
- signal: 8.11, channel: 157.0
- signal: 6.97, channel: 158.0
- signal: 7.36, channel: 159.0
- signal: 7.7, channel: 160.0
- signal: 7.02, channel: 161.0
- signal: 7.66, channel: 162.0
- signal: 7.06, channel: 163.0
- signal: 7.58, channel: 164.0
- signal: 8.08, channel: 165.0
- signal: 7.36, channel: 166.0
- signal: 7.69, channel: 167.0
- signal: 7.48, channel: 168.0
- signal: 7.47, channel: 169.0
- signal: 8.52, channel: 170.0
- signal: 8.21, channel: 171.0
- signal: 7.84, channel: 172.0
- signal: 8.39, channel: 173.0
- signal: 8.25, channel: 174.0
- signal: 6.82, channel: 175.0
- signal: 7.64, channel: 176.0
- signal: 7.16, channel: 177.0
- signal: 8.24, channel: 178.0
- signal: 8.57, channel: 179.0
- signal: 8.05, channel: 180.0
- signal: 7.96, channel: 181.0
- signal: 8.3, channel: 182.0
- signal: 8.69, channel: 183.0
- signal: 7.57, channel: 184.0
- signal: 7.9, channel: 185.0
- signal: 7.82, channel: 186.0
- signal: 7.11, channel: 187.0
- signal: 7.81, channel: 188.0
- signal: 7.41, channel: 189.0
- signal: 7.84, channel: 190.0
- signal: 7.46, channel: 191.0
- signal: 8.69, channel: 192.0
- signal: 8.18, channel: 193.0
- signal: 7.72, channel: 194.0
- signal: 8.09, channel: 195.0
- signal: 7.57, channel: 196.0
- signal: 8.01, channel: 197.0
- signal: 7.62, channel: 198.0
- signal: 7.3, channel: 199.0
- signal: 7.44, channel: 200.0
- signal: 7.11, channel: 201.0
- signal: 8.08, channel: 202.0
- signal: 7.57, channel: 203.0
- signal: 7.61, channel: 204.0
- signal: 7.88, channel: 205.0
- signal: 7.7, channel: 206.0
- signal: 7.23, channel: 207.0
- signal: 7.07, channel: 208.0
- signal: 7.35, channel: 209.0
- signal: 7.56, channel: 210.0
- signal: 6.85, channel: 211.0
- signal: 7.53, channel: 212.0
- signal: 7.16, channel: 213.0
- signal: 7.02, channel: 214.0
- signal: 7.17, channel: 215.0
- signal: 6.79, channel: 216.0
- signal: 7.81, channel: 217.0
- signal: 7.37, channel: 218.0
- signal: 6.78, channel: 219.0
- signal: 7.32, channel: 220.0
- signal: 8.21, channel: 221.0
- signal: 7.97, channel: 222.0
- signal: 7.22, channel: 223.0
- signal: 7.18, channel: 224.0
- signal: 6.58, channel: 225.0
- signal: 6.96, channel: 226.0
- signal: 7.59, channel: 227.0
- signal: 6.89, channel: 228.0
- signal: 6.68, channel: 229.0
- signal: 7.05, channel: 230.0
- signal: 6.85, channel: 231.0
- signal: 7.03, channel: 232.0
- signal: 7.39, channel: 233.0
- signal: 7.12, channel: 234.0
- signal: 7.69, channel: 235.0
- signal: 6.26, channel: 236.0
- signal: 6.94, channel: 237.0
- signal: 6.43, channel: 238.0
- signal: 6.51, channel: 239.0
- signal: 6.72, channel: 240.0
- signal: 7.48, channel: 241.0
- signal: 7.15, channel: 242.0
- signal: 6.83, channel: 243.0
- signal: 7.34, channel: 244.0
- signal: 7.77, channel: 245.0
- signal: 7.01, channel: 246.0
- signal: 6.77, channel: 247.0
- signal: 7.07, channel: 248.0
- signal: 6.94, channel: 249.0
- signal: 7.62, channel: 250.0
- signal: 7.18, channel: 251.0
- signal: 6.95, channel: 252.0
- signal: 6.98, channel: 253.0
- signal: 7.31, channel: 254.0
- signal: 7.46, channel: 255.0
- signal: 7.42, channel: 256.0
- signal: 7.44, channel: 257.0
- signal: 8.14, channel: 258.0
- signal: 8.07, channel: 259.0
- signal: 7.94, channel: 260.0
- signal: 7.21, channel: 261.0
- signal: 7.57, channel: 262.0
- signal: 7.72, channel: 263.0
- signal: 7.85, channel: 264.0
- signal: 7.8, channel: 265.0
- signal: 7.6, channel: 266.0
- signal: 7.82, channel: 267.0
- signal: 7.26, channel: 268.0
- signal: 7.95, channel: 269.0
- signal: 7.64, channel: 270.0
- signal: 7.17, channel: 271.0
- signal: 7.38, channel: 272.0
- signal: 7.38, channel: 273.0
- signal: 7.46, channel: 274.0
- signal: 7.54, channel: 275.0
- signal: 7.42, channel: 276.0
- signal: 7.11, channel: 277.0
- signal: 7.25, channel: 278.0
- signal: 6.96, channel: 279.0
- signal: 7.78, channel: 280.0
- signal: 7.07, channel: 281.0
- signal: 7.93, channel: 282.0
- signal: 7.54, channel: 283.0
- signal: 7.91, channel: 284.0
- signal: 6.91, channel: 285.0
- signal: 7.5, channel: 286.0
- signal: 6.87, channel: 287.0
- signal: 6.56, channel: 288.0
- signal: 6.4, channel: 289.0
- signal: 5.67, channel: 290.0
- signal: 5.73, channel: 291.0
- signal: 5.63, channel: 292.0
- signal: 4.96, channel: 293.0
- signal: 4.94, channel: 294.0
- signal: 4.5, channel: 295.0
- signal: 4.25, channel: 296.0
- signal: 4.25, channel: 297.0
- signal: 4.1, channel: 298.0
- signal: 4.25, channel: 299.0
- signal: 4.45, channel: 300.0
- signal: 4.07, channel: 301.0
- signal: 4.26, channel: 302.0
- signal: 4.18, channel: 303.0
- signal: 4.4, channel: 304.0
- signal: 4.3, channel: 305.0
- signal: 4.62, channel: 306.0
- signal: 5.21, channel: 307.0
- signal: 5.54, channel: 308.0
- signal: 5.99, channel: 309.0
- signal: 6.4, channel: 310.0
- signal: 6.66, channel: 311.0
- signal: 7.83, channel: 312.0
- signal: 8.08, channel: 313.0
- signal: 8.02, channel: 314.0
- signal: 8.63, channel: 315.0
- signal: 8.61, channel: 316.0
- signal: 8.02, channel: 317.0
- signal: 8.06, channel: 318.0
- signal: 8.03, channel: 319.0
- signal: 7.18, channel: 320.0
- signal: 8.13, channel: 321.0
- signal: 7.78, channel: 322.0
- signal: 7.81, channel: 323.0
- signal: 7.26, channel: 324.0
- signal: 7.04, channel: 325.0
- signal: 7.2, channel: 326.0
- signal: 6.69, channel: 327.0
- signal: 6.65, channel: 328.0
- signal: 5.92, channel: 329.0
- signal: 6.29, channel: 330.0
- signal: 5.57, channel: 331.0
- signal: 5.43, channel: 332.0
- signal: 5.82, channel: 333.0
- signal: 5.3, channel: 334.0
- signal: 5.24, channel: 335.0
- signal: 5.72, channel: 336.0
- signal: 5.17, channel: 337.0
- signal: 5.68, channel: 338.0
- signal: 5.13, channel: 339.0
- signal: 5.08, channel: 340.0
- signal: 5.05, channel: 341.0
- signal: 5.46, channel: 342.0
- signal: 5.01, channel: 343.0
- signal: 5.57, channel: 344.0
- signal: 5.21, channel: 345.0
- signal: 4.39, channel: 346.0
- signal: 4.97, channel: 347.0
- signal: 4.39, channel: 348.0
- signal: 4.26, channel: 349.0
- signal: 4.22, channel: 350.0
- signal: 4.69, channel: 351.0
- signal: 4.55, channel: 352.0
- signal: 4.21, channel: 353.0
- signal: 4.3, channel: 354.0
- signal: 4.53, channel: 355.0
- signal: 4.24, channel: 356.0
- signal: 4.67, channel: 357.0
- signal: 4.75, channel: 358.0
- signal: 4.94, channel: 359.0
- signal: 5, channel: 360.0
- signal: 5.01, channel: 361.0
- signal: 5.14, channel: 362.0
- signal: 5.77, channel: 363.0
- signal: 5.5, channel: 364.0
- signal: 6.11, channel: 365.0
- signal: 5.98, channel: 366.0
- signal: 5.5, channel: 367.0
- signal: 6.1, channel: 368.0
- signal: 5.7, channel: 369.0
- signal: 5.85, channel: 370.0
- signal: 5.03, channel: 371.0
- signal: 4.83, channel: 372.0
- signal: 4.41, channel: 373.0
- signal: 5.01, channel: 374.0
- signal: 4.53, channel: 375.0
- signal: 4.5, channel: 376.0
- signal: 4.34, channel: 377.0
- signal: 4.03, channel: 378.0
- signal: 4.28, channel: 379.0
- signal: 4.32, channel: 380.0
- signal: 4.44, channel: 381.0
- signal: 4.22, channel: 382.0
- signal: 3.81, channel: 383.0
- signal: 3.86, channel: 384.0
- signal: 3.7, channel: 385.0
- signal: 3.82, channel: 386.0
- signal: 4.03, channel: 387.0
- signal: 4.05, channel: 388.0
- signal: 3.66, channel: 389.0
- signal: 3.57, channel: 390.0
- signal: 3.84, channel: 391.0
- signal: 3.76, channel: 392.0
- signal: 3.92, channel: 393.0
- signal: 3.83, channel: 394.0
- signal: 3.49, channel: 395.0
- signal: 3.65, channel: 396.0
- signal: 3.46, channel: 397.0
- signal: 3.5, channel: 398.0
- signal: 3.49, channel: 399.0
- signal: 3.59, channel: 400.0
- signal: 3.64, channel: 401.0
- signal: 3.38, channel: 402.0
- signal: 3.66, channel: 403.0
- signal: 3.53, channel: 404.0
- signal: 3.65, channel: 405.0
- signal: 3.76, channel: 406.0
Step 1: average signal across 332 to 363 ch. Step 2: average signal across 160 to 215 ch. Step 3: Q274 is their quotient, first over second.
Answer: 0.6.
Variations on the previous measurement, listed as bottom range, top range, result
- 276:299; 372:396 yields 0.65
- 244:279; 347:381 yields 0.65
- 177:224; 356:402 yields 0.58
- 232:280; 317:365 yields 0.77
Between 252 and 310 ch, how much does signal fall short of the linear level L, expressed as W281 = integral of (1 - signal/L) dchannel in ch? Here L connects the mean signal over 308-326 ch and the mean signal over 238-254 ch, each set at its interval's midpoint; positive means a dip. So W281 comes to 6.2 ch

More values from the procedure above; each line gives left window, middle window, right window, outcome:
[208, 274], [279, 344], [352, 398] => -3.9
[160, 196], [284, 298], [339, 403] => 0.4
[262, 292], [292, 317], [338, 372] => 3.3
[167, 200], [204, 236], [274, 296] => 0.7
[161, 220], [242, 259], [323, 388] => -1.4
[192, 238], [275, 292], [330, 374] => -2.1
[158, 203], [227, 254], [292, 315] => -2.0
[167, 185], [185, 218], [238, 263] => 0.7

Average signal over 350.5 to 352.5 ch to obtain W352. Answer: 4.62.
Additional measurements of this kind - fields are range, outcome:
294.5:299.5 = 4.27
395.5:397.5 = 3.55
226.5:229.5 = 7.05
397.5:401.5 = 3.56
